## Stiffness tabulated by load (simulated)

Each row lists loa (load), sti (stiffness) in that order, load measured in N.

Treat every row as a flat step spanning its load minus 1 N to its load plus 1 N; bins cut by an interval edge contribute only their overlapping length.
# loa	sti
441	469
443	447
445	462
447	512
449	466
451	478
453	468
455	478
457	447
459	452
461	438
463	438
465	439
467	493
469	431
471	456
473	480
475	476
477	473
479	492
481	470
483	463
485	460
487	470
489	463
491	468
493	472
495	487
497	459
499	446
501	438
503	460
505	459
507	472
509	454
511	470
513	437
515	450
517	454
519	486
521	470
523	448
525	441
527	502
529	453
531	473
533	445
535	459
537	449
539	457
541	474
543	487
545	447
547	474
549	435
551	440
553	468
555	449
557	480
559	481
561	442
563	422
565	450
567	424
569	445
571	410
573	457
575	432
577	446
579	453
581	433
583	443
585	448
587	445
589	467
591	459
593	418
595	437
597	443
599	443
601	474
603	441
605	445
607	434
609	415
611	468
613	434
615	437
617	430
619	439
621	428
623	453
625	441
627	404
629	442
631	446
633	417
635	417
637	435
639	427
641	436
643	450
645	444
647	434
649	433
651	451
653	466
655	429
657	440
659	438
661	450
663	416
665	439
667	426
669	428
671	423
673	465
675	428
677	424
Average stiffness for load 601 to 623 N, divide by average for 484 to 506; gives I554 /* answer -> 0.95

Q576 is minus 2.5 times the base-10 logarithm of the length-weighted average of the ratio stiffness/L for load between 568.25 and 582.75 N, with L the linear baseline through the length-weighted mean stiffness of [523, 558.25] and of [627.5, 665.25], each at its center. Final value 0.03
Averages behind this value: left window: 461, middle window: 440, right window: 437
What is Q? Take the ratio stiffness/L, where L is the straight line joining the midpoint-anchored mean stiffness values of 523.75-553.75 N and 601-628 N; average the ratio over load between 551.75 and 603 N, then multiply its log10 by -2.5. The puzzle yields 0.00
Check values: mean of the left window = 460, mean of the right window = 437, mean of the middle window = 447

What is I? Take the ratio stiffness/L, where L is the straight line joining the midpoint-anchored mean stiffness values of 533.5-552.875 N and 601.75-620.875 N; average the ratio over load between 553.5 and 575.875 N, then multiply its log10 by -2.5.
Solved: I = 0.02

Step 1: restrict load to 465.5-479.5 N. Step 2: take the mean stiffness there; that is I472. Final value 470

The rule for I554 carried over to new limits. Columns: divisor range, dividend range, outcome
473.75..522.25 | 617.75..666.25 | 0.94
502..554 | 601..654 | 0.95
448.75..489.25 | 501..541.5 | 0.99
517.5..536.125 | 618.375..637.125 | 0.93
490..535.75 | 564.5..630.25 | 0.96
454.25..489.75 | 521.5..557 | 0.99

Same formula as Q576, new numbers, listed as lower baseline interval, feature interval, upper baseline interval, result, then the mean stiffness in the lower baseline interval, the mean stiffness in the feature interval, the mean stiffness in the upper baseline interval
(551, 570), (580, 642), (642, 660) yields 0.019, 451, 439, 443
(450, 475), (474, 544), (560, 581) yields -0.034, 459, 464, 438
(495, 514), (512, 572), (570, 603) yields -0.010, 457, 455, 444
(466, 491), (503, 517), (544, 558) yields 0.015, 469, 457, 456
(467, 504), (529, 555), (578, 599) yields -0.011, 465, 458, 445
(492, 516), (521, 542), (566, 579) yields -0.025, 459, 461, 437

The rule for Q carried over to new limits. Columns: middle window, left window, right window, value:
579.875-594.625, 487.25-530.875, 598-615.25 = 0.01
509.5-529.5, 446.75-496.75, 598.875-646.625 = -0.01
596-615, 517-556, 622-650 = 0.00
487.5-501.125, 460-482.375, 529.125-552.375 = -0.01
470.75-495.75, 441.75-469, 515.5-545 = -0.02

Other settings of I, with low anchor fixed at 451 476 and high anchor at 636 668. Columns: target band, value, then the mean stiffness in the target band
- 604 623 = 0.01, 438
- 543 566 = -0.01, 455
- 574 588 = 0.01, 443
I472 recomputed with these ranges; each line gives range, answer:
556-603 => 446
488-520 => 461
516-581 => 454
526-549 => 464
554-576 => 445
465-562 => 463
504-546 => 461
